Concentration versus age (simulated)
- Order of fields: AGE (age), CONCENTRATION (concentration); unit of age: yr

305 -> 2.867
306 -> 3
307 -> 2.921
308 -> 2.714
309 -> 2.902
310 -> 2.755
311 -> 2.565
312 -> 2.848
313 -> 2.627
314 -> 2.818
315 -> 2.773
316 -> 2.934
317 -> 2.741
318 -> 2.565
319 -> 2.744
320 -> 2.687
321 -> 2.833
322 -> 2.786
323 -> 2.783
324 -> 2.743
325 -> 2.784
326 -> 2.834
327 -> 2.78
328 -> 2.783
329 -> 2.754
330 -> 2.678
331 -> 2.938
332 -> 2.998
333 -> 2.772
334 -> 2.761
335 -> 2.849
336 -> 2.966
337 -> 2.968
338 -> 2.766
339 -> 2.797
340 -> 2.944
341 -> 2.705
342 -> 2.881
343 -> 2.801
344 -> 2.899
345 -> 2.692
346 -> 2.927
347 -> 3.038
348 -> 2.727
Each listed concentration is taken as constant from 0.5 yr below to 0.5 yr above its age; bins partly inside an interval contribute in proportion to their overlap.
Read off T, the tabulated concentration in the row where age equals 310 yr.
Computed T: 2.755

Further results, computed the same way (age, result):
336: 2.966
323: 2.783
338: 2.766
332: 2.998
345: 2.692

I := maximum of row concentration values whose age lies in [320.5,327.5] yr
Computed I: 2.834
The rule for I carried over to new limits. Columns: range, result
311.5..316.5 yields 2.934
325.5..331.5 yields 2.938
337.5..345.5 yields 2.944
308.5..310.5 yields 2.902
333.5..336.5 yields 2.966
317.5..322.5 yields 2.833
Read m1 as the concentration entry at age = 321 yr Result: 2.833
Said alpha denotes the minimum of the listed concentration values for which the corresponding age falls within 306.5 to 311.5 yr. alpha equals 2.565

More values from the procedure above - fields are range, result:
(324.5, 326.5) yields 2.784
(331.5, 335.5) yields 2.761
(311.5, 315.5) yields 2.627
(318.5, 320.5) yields 2.687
